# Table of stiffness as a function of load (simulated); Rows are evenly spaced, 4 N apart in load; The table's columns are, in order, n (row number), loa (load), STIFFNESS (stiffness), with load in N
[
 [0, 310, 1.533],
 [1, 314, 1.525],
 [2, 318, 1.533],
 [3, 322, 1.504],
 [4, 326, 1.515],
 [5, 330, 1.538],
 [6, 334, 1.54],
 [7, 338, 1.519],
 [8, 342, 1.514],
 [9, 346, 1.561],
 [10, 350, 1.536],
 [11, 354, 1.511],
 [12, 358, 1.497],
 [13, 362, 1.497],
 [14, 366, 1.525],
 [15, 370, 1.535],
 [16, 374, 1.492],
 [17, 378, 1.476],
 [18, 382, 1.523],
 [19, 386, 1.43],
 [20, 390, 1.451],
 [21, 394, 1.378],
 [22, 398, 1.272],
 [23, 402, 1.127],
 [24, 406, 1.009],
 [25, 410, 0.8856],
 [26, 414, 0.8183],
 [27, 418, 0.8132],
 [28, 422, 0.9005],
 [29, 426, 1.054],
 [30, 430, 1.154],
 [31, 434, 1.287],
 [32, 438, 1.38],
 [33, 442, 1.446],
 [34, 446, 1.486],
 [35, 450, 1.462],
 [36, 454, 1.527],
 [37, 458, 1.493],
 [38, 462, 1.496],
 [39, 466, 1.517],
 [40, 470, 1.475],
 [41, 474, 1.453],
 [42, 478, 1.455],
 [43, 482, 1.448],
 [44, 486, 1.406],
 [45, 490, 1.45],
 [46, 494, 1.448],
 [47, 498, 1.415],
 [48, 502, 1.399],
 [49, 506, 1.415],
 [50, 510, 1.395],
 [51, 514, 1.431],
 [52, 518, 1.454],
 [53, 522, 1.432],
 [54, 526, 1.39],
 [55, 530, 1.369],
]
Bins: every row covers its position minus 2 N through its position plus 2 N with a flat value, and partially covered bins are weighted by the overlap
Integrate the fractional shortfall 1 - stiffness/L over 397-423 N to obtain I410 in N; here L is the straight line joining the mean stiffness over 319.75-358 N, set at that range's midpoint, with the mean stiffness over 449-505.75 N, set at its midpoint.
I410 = 9.2 N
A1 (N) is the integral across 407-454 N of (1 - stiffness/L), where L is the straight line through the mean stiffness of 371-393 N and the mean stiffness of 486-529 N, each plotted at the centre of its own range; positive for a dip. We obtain 9.2 N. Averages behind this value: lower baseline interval 1.47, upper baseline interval 1.42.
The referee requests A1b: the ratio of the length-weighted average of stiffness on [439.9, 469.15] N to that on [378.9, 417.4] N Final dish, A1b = 1.24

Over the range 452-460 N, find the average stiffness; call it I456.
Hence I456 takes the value 1.51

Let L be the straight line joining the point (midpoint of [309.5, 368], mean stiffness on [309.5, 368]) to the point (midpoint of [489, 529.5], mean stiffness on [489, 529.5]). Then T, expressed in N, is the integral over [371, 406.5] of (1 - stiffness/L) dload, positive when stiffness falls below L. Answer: 2.9 N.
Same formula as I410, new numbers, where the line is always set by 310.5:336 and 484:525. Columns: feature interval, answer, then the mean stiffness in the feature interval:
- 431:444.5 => 0.9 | 1.36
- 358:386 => -0.1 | 1.5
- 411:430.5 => 7.2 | 0.929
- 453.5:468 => -0.6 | 1.51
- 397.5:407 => 2.3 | 1.13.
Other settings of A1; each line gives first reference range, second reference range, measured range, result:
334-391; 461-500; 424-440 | 2.8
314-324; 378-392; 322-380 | -0.9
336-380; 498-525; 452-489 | -0.7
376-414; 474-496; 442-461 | -1.6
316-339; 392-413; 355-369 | -1.8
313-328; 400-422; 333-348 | -1.6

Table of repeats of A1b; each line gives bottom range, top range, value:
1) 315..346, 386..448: 0.77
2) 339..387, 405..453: 0.76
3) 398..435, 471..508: 1.42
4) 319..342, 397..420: 0.64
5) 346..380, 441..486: 0.98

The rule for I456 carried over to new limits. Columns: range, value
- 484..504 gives 1.42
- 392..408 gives 1.2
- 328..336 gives 1.54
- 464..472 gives 1.5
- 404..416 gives 0.904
